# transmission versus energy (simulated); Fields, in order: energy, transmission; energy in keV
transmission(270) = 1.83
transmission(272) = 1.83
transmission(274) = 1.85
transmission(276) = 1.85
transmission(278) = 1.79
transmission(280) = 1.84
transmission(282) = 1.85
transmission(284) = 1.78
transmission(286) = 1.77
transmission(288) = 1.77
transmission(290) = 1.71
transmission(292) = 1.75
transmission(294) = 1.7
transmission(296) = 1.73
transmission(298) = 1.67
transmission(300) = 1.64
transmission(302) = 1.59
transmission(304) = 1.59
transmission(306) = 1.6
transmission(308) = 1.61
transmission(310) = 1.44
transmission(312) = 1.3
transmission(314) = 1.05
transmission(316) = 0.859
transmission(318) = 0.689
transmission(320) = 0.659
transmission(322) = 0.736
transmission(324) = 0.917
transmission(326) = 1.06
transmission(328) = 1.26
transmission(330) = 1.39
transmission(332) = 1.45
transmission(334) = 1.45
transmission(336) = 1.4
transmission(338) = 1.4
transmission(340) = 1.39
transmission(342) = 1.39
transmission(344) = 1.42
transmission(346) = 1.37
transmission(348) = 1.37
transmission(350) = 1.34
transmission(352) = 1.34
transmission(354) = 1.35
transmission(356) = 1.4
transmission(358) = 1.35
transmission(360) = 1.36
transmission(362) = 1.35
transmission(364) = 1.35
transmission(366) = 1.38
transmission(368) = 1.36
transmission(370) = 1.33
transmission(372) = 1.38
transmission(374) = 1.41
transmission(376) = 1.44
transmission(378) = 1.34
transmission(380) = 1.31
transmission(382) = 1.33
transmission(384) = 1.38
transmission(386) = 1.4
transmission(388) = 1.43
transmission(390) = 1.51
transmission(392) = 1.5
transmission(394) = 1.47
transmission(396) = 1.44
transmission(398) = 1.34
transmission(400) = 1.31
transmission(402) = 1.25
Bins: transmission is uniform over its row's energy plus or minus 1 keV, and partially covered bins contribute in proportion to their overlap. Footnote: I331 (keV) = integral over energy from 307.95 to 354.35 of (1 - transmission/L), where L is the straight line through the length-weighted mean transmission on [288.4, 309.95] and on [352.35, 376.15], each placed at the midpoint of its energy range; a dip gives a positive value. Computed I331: 8.6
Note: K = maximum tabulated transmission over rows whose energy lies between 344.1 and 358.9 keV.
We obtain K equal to 1.4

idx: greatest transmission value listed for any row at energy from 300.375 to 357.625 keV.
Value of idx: 1.61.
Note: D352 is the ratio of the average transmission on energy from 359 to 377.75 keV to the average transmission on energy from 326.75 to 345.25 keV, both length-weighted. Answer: 0.99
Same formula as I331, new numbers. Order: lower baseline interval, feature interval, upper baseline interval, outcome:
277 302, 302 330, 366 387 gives 8.11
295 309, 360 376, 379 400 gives 1.00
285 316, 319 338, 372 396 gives 4.45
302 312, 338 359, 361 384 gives 0.78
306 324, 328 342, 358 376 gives -2.58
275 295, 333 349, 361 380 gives 1.18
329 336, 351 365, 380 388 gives 0.41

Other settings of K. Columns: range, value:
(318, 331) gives 1.39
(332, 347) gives 1.45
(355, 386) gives 1.44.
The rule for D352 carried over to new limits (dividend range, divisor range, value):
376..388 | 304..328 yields 1.23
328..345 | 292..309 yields 0.85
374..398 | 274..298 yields 0.79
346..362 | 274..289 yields 0.75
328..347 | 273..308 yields 0.81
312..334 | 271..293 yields 0.58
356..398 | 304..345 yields 1.13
